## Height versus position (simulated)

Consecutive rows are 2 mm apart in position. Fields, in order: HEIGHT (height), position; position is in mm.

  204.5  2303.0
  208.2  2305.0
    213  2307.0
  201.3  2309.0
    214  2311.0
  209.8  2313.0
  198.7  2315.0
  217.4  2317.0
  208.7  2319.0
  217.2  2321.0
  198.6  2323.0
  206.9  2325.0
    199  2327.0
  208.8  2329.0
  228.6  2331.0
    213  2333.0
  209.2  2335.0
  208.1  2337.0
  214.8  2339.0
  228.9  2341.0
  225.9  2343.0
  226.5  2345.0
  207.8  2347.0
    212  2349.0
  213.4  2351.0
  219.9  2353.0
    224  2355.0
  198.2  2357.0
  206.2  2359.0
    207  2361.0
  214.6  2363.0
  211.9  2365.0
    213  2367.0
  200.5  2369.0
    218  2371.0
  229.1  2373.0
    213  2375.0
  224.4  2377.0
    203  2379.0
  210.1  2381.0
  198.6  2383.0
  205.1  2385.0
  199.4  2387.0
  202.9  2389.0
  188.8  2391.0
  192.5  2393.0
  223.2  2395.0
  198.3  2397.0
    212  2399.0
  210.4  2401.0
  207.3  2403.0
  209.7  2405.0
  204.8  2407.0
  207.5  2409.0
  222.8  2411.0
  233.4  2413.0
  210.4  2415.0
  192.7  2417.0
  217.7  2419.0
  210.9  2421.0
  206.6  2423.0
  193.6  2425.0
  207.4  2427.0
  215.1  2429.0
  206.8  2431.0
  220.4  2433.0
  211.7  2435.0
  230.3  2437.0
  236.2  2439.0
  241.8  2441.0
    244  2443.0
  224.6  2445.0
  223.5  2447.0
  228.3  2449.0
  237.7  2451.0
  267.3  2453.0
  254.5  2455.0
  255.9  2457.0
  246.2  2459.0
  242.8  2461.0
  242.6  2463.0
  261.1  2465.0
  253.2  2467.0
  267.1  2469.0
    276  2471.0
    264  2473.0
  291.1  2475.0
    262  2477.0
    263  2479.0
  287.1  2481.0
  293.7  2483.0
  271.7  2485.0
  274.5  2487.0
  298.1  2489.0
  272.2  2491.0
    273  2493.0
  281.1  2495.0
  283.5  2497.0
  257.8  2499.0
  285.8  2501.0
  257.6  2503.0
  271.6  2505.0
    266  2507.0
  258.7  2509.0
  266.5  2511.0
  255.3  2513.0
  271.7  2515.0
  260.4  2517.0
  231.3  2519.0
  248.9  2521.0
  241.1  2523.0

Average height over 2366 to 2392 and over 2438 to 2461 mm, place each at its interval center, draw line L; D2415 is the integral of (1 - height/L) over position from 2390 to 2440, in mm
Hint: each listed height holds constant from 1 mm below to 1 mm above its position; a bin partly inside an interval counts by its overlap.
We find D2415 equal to 3.2 mm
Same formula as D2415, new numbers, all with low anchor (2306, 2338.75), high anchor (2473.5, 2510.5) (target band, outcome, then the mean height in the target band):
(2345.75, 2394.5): 3.98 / 209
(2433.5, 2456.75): 1.82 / 237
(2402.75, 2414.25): 1.33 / 215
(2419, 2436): 2.74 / 210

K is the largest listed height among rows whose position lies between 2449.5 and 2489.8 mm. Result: 298.1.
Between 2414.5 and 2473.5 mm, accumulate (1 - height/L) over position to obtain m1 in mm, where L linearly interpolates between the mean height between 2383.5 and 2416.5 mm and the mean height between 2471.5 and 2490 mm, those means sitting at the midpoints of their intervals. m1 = 3.3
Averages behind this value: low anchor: 208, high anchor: 278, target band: 233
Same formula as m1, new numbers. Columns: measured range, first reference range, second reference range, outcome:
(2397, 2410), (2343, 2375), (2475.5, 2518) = 1.4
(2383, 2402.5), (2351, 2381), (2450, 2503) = 2.0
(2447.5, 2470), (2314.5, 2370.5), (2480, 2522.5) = 0.4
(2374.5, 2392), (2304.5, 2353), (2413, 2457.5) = 1.1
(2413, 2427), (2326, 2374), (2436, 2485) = 1.9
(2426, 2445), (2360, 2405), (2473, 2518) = 1.2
